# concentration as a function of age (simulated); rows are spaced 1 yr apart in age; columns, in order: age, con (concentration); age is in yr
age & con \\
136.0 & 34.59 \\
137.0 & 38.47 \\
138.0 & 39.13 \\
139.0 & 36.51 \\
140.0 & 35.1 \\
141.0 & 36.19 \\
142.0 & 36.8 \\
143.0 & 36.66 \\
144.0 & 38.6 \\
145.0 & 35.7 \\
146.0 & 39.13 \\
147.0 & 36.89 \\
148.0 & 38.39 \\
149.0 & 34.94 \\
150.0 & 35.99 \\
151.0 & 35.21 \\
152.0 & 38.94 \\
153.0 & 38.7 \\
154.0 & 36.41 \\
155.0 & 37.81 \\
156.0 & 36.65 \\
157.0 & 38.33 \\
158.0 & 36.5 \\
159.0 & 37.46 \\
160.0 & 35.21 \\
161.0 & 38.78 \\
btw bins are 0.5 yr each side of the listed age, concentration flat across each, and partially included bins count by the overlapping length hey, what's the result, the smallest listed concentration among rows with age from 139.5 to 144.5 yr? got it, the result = 35.1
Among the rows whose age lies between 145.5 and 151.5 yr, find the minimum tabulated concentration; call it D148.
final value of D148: 34.94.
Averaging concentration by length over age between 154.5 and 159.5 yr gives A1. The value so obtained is 37.4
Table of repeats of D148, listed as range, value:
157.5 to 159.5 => 36.5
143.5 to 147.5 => 35.7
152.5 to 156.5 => 36.41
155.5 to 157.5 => 36.65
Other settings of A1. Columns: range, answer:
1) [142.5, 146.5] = 37.5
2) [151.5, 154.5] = 38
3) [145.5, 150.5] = 37.1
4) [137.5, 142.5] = 36.7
